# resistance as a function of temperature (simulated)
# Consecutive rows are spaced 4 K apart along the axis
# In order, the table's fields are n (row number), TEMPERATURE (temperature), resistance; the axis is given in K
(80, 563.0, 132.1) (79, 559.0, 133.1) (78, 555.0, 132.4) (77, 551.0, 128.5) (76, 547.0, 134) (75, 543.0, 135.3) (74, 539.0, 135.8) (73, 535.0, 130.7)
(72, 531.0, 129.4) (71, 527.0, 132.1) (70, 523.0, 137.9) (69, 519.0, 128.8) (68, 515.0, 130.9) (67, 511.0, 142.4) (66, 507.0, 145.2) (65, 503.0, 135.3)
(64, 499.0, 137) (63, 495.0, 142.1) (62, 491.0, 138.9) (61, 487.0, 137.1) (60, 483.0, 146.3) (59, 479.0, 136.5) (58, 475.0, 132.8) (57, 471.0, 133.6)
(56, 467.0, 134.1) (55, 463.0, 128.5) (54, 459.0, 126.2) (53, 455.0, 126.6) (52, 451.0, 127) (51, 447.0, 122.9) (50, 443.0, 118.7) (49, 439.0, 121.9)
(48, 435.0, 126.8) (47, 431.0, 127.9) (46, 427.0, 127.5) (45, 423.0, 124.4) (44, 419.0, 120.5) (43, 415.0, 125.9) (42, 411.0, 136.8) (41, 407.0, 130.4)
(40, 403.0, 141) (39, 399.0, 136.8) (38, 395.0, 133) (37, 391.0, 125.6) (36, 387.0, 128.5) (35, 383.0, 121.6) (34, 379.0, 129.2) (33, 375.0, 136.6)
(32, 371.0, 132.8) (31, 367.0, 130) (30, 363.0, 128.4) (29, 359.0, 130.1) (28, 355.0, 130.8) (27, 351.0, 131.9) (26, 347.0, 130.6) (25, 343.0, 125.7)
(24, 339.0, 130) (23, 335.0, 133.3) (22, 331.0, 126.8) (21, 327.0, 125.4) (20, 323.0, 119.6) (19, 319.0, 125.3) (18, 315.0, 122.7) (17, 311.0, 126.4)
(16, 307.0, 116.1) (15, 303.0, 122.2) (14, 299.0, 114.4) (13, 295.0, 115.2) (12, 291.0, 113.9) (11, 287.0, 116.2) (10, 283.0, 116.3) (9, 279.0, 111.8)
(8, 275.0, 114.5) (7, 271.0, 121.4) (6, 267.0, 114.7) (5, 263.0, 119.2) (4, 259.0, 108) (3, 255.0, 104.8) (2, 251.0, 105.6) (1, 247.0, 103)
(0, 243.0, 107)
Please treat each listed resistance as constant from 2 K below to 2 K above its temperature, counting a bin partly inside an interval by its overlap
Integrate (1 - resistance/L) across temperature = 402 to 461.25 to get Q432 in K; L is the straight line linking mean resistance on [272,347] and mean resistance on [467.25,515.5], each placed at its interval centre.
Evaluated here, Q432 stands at 2.6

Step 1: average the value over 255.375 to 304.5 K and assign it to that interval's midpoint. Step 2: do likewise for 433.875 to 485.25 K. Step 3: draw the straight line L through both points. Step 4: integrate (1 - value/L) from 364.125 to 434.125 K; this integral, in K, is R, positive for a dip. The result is -2.93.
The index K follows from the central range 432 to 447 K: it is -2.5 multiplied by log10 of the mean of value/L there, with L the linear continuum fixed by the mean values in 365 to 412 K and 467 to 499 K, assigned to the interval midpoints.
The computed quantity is 0.10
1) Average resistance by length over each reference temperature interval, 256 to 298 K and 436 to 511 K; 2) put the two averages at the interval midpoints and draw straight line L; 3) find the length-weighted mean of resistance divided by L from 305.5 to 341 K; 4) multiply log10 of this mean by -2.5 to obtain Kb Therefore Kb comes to -0.05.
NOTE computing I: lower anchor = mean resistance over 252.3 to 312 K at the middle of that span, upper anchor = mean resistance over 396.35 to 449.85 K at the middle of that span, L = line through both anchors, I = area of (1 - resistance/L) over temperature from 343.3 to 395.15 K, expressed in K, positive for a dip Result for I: -2.8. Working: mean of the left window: 115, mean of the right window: 128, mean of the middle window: 130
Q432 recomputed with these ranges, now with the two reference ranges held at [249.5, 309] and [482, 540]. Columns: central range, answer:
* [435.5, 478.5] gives 1.26 K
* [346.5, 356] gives -0.78 K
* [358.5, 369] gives -0.60 K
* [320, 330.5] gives -0.41 K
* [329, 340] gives -0.95 K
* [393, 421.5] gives -1.21 K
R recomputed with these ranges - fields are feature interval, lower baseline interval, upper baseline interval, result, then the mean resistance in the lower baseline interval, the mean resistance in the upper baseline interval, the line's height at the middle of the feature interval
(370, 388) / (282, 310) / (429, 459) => -1.3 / 117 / 125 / 121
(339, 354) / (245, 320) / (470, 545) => -1.0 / 115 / 136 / 121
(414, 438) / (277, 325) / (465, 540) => 0.8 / 118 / 136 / 129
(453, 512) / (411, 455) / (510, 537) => -3.1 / 125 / 133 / 129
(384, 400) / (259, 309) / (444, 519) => -0.5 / 116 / 134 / 126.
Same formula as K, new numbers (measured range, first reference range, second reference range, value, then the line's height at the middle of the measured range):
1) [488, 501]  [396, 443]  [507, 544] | -0.05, 133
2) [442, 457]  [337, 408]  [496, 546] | 0.08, 133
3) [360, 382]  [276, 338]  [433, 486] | -0.06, 124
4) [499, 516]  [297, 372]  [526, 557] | -0.06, 131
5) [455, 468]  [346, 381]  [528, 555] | 0.02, 132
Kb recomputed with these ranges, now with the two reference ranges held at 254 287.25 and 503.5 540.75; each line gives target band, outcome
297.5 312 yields -0.02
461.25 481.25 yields -0.02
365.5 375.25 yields -0.09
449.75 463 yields 0.02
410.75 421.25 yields 0.00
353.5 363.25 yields -0.07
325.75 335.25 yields -0.08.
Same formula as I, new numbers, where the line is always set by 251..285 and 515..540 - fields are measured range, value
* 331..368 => -3.3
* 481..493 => -1.1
